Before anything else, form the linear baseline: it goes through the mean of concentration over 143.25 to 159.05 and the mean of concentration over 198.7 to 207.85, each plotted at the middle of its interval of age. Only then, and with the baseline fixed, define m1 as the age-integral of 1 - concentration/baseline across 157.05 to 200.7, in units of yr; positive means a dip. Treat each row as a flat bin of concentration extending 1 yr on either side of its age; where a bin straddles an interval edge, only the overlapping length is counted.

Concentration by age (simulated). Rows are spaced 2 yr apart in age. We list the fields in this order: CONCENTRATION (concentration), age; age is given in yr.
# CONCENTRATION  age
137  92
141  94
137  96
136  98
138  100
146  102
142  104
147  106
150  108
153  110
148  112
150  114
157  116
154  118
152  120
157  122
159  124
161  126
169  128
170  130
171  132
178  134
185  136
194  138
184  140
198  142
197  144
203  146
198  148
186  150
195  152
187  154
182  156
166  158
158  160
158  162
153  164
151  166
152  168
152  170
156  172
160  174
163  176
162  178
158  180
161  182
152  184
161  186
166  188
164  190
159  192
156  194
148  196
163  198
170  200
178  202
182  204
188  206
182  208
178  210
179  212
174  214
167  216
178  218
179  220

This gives 6.0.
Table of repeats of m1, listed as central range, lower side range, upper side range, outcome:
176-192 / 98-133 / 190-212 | 0.6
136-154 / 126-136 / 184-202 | -2.5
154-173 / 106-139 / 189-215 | 0.8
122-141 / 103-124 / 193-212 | -2.2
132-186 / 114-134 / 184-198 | -4.2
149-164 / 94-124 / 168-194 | -1.9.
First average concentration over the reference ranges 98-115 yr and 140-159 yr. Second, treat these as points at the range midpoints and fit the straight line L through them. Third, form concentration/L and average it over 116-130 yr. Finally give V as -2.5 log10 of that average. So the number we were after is 0.02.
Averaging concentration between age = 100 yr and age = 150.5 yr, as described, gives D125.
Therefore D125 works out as 168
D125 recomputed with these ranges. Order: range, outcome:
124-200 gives 170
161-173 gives 154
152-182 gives 162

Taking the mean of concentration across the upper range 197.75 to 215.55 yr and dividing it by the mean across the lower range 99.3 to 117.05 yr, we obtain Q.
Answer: 1.2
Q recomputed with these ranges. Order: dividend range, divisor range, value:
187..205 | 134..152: 0.86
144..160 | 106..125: 1.22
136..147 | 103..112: 1.31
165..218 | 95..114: 1.14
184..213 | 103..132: 1.09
